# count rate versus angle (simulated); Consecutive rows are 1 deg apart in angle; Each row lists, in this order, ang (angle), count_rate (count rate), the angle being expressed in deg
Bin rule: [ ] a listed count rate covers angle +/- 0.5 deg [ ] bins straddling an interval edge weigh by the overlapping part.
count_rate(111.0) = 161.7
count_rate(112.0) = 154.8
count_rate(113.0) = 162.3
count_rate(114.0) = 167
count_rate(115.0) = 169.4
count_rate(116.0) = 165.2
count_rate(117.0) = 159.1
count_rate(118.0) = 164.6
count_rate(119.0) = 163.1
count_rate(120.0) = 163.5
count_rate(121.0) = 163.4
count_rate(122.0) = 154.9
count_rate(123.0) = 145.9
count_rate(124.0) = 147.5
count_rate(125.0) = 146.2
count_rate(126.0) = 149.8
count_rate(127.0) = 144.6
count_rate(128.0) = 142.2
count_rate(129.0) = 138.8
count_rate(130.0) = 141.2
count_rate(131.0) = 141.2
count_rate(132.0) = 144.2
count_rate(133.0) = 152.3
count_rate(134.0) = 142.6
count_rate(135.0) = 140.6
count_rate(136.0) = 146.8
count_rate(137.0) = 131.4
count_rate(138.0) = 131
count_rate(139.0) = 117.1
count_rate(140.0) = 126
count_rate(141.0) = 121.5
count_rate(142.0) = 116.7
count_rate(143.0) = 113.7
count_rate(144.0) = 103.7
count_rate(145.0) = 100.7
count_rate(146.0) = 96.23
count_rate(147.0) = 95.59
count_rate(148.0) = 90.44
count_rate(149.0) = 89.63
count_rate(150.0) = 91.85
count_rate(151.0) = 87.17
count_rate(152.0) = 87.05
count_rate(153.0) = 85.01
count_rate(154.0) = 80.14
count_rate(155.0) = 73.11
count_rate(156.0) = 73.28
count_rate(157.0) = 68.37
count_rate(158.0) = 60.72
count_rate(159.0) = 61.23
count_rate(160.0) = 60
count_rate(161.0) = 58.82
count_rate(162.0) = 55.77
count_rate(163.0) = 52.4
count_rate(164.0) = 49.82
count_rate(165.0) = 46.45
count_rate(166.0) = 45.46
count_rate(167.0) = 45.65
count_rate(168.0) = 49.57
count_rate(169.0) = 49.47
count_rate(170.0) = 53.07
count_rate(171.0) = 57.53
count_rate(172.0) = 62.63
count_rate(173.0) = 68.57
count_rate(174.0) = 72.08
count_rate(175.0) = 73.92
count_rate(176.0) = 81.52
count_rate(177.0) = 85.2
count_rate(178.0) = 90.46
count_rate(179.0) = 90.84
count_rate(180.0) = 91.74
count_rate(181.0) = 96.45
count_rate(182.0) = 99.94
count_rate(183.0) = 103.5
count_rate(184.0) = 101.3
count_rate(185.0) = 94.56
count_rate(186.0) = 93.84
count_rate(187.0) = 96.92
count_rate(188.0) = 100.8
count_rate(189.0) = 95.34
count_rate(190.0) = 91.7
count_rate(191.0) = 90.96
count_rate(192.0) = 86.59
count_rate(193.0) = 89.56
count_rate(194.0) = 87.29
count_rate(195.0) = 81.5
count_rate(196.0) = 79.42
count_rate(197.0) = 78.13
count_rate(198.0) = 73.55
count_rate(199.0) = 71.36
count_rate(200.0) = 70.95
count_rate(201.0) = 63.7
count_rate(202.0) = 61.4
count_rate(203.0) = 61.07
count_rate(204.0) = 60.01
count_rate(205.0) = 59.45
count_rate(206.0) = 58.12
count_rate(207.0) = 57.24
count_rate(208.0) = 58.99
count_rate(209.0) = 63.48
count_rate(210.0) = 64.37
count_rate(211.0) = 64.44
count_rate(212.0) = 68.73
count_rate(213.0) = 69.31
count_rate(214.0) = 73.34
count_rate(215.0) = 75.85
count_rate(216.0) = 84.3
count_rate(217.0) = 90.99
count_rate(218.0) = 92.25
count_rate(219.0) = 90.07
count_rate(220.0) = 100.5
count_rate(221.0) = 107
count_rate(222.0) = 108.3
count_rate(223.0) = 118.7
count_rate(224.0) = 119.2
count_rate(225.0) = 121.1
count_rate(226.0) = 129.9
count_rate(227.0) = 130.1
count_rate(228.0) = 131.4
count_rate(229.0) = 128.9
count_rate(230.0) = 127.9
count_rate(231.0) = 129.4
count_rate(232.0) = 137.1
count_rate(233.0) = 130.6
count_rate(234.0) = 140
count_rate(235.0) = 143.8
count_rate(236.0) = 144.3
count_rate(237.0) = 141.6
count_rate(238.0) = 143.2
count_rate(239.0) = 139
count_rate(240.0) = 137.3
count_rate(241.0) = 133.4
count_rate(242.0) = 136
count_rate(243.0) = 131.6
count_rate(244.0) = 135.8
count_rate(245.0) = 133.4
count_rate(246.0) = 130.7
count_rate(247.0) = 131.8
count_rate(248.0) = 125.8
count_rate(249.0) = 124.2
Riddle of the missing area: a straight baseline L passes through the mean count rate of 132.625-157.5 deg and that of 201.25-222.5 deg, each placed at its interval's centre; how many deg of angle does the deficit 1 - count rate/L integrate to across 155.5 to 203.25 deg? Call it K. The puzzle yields 7.66 deg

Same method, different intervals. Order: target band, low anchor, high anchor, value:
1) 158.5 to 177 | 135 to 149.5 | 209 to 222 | 7.90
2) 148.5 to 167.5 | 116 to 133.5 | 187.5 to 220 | 8.44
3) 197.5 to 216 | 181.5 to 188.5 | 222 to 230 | 7.67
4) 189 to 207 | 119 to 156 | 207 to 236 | 5.72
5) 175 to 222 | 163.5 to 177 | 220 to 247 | 3.04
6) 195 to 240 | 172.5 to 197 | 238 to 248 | 7.51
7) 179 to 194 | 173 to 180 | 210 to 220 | -2.50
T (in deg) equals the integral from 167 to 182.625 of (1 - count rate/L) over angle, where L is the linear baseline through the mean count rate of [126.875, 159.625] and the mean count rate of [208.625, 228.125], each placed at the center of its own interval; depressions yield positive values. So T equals 4.4 deg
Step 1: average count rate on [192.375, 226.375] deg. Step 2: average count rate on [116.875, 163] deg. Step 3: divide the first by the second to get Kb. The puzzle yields 0.70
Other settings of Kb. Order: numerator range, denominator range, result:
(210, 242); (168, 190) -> 1.37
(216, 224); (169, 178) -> 1.46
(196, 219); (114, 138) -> 0.46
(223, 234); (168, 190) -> 1.55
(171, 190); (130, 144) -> 0.67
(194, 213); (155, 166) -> 1.14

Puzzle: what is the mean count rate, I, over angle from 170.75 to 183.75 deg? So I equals 83.5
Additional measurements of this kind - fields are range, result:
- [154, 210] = 72.8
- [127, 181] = 91.7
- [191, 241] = 97.1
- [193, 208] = 69.2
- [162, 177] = 58.6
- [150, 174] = 63.1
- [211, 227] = 96.7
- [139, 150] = 105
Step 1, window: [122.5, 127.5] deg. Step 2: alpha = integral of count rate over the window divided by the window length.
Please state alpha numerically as 147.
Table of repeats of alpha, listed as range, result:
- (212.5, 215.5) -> 72.8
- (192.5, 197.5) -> 83.2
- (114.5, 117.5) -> 165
